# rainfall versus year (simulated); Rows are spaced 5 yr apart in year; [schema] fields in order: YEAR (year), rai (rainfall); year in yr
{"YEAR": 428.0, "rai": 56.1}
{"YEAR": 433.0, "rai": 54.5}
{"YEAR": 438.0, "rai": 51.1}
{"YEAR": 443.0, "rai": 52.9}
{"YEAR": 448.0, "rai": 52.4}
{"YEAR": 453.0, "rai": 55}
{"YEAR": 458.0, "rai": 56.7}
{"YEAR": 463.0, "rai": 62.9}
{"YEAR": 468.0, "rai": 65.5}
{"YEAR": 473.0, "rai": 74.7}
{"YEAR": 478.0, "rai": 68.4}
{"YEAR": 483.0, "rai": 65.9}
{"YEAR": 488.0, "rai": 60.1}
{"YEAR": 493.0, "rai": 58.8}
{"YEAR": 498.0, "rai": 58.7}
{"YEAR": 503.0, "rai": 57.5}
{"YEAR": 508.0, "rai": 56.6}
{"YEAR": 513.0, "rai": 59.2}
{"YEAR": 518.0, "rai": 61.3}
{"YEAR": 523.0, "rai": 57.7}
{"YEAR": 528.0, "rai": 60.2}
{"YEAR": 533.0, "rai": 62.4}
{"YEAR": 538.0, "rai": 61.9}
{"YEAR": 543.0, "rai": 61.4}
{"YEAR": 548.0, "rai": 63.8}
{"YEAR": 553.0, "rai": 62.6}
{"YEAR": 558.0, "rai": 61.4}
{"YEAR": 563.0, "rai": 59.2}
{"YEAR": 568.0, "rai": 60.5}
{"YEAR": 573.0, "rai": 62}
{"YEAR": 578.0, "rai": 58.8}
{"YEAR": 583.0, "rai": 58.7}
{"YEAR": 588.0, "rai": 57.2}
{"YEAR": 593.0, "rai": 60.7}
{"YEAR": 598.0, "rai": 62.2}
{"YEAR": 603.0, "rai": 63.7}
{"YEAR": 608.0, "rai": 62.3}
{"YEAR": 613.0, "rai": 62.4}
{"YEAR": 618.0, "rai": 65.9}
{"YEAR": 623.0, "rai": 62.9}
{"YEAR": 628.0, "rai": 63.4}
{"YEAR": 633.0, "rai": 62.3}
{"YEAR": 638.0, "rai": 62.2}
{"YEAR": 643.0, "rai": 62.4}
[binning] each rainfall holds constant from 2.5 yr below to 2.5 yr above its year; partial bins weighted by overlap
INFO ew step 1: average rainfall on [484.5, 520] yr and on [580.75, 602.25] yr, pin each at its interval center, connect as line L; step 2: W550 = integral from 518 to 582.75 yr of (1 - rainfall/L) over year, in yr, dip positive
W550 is -1.46 yr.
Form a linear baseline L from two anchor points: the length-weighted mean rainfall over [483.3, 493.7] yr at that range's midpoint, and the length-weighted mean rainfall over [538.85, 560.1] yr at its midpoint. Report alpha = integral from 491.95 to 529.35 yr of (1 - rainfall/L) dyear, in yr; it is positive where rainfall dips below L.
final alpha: 1.7 yr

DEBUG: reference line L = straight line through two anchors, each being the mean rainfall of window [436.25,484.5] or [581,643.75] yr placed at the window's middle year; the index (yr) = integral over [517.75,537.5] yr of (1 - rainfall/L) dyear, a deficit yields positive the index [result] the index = 0.3 yr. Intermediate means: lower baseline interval 60.6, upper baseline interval 62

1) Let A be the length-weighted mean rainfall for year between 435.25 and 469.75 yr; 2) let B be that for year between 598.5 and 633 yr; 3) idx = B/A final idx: 1.12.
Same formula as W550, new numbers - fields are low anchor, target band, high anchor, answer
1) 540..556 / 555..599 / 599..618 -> 1.96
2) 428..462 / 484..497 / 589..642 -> -0.82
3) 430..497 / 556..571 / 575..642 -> 0.19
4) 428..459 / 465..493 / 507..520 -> -4.75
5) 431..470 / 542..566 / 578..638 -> -0.70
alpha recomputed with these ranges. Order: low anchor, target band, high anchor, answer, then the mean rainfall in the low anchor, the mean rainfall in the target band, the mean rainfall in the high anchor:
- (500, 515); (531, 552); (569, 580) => -1.2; 57.8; 62.4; 60.5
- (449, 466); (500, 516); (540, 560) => 0.6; 57.9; 57.9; 62.3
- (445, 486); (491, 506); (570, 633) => 1.0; 62.5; 58.3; 61.7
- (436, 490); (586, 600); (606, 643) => 0.6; 60.6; 60.1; 63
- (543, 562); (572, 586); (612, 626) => 0.7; 62.2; 59.5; 63.9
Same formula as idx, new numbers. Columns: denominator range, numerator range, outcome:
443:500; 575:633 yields 1.01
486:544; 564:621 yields 1.03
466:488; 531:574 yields 0.91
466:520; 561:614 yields 0.97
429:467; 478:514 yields 1.08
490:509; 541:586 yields 1.05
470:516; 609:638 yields 1.02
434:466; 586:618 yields 1.12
